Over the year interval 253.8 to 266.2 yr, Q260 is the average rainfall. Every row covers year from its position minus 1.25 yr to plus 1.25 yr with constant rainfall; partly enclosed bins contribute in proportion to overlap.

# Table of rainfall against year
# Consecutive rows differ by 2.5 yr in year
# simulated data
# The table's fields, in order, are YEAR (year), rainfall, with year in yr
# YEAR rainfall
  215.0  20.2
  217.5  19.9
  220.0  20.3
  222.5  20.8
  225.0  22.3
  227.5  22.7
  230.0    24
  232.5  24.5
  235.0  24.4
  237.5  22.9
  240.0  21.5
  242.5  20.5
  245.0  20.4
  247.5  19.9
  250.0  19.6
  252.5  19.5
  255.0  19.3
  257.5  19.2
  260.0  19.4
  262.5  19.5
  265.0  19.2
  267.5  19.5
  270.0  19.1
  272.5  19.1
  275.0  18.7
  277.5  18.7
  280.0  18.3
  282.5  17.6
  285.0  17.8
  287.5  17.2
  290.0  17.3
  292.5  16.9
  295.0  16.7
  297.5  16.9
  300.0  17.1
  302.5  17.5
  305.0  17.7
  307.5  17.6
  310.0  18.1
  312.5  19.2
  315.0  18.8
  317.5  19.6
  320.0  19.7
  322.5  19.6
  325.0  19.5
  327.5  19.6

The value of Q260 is 19.3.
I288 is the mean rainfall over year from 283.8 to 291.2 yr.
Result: 17.4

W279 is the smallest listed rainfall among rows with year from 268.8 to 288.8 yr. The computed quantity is 17.2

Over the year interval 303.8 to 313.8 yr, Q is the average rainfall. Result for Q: 18.2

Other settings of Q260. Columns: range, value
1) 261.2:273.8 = 19.3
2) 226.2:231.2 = 23.3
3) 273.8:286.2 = 18.2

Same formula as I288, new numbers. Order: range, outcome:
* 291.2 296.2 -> 16.8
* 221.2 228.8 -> 21.9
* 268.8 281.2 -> 18.8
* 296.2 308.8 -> 17.4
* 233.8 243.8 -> 22.3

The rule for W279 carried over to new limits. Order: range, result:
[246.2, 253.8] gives 19.5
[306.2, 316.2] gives 17.6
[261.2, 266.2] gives 19.2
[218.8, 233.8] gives 20.3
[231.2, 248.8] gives 19.9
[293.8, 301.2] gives 16.7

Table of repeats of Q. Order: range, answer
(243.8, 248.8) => 20.1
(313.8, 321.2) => 19.4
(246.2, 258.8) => 19.5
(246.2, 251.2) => 19.8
